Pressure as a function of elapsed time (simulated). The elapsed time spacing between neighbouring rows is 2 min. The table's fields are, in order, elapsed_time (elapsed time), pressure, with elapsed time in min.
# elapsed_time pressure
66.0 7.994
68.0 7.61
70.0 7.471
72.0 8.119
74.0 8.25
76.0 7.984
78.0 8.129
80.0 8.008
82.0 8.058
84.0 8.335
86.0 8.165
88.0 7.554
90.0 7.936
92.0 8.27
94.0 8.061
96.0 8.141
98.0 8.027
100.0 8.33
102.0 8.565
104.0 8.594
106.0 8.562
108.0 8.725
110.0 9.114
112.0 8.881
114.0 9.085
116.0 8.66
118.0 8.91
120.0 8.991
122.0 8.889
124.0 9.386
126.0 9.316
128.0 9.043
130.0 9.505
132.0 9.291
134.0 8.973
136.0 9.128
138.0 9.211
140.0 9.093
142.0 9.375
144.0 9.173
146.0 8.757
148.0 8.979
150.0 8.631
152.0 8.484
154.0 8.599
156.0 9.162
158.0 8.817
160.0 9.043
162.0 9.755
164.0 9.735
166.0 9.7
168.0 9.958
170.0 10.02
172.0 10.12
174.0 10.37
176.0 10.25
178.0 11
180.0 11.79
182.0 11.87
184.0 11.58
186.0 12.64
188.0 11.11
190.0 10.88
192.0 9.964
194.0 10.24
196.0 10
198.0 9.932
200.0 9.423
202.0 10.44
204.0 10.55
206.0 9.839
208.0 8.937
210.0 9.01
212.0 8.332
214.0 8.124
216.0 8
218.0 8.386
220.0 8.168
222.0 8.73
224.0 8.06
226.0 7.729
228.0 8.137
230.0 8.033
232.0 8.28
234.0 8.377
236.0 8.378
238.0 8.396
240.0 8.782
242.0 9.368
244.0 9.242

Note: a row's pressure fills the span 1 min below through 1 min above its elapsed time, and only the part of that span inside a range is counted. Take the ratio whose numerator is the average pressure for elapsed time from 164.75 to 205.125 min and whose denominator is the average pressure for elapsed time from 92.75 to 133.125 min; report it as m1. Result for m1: 1.2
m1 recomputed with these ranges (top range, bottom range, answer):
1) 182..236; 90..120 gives 1.09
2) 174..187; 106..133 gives 1.26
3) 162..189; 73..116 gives 1.29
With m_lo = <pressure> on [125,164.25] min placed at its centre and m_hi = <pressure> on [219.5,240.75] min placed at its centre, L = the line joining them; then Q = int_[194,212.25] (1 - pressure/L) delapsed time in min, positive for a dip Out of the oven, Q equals -2.5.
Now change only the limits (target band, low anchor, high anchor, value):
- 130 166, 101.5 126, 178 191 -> 3.83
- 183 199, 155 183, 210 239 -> -2.40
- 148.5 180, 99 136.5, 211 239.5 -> -3.67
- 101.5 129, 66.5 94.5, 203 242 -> -2.64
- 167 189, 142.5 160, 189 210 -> -3.46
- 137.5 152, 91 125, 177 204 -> 0.95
